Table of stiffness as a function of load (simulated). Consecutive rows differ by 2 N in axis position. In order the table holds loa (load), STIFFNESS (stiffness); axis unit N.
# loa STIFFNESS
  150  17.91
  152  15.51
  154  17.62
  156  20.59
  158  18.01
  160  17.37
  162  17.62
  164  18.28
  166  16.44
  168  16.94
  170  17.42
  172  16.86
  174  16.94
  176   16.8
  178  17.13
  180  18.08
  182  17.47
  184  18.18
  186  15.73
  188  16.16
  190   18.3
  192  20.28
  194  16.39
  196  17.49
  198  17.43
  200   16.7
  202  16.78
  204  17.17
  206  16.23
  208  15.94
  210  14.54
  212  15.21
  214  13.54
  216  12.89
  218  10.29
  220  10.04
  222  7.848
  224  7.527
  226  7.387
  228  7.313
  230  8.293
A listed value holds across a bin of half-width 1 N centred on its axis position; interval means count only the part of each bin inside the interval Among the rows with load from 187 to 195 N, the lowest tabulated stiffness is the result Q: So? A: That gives 16.16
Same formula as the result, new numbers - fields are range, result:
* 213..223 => 7.848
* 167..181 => 16.8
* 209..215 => 13.54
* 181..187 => 15.73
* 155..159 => 18.01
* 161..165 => 17.62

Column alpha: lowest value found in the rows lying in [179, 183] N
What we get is 17.47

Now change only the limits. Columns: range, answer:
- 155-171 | 16.44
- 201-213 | 14.54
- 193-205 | 16.39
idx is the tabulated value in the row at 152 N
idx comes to 15.51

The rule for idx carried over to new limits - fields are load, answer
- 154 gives 17.62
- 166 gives 16.44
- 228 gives 7.313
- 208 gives 15.94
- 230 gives 8.293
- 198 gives 17.43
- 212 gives 15.21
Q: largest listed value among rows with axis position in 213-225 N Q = 13.54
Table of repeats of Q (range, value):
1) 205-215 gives 16.23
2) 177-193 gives 20.28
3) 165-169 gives 16.94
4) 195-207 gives 17.49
